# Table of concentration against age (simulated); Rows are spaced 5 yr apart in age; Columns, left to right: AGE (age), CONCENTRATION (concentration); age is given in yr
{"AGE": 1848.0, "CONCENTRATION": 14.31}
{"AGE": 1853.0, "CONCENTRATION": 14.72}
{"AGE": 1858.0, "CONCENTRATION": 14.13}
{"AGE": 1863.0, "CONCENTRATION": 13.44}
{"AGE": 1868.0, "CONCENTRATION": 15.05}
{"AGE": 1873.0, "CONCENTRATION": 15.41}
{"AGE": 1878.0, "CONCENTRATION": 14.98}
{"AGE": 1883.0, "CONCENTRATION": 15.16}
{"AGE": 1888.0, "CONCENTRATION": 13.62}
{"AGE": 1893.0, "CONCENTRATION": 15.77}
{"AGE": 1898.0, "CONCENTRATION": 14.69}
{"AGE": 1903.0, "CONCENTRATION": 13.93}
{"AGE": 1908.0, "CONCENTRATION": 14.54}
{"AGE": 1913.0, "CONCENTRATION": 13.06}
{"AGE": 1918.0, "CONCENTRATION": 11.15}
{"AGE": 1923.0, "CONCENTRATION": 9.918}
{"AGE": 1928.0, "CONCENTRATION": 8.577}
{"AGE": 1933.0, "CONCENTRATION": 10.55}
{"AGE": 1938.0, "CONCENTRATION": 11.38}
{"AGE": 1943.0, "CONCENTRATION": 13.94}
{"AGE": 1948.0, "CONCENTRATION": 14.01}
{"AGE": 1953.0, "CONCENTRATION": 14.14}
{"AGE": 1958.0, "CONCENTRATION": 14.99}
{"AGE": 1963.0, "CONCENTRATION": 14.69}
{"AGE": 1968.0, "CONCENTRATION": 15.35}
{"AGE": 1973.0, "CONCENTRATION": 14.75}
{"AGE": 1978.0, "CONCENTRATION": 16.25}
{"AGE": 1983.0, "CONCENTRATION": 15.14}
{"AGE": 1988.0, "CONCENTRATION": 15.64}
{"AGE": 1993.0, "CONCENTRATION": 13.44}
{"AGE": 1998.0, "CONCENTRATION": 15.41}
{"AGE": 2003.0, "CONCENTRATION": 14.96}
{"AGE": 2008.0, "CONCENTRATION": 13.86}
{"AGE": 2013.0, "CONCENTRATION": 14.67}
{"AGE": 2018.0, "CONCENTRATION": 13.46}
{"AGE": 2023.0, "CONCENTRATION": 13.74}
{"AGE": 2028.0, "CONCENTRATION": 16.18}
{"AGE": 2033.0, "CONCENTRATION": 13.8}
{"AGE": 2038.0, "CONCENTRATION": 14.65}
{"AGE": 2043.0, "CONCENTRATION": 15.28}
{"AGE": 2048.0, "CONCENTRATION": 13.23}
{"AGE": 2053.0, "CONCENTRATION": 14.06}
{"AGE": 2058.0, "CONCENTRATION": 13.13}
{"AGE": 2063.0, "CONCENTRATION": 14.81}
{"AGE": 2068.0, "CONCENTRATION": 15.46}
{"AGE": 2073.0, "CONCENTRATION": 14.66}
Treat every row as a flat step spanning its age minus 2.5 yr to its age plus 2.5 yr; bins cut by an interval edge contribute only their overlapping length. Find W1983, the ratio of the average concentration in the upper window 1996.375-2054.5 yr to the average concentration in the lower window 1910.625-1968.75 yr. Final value 1.15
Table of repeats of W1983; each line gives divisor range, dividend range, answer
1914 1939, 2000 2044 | 1.39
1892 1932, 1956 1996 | 1.20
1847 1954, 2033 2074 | 1.07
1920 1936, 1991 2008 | 1.49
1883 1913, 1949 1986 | 1.04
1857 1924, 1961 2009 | 1.07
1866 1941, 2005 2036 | 1.09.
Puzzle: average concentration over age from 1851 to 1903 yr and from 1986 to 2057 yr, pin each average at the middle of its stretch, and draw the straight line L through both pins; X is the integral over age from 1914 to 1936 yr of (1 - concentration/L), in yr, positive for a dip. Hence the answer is 6.48 yr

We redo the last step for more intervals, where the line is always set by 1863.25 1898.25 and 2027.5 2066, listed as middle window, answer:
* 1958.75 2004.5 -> -1.7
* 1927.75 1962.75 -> 4.2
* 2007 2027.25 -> 0.4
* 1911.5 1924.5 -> 3.0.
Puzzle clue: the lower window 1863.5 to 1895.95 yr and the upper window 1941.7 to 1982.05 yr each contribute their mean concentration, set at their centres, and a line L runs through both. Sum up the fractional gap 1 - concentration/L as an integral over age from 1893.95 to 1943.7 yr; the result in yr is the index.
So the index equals 8.82 yr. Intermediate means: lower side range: 14.9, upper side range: 14.8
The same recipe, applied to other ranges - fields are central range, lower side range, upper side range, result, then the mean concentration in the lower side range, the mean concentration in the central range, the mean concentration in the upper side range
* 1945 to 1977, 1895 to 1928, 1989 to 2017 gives -2.6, 12.6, 14.7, 14.5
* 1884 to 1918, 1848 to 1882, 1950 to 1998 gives 1.5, 14.6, 14.1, 14.9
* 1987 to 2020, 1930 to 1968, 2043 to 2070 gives -1.5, 13.5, 14.5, 14.2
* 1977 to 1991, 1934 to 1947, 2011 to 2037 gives -2.1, 12.6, 15.5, 14.4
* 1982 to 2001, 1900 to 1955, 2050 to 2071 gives -2.3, 12.3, 14.9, 14.3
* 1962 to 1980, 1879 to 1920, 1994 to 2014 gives -1.0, 14.1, 15.3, 14.6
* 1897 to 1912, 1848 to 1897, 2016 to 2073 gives 0.4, 14.7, 14.2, 14.4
